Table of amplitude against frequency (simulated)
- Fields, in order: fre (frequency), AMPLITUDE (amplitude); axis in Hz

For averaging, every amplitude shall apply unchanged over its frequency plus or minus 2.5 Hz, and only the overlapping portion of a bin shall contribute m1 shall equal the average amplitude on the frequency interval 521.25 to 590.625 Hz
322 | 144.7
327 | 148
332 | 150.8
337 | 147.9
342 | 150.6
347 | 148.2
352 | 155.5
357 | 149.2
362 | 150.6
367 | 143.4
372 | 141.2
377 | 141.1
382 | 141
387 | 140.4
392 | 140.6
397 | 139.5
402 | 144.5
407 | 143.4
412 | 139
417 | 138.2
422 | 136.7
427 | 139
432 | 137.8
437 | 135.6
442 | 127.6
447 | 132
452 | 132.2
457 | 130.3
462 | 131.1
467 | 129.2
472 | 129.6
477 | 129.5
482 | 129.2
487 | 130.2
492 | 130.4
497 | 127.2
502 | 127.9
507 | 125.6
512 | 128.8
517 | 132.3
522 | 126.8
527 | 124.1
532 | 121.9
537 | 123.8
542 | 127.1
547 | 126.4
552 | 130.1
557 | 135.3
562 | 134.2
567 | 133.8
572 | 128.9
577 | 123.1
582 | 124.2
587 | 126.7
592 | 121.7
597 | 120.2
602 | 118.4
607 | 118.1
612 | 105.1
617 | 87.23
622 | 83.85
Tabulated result 128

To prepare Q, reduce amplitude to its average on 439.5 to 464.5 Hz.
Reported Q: 131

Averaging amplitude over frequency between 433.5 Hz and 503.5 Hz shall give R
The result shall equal 130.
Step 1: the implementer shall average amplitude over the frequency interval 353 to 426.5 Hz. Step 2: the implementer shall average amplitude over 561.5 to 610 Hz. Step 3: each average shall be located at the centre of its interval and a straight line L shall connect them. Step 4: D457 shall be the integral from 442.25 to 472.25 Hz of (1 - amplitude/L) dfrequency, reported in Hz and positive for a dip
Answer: 1.2 Hz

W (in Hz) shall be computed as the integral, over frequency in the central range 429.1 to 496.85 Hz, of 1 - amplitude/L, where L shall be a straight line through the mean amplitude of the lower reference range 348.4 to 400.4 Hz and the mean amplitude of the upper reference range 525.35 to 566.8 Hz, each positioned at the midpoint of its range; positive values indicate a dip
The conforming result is 2.5 Hz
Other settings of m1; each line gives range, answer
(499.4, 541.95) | 126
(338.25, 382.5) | 147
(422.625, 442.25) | 136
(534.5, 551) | 126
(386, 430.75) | 140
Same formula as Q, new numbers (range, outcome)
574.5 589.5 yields 125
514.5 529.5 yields 128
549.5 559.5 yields 133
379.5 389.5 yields 141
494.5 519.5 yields 128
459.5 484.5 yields 130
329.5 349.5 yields 149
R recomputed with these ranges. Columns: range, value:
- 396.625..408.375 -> 143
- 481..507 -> 129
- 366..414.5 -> 141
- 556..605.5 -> 126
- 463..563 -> 128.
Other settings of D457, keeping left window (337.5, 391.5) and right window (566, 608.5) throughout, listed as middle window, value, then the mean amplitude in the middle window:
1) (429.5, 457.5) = 1.1 Hz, 133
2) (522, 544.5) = 0.8 Hz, 125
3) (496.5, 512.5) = 0.6 Hz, 127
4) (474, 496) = 0.7 Hz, 130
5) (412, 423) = 0.2 Hz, 138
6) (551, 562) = -0.6 Hz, 133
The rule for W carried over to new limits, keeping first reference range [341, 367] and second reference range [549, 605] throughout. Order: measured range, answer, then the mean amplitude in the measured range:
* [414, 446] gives 1.5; 136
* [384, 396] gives 0.5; 140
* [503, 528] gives 1.0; 128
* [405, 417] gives 0.3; 140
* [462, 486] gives 1.4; 130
